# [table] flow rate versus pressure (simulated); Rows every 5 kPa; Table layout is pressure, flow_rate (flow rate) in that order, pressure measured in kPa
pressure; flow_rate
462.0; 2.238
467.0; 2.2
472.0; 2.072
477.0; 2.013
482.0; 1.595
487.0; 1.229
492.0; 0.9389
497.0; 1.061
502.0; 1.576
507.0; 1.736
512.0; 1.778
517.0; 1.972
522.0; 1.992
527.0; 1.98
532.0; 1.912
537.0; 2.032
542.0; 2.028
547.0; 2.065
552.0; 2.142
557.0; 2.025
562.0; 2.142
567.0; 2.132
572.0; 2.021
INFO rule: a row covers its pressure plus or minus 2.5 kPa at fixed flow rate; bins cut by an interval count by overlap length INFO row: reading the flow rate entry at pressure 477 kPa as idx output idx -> 2.013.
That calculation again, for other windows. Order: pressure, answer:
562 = 2.142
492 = 0.9389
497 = 1.061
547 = 2.065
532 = 1.912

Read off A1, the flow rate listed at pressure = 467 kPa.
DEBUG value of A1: 2.2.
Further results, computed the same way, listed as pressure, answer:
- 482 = 1.595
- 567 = 2.132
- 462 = 2.238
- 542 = 2.028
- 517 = 1.972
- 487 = 1.229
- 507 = 1.736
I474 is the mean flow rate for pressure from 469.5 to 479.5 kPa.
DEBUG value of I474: 2.04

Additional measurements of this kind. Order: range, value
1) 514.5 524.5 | 1.98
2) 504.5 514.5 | 1.76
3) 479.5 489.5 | 1.41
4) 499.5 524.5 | 1.81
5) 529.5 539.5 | 1.97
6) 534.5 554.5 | 2.07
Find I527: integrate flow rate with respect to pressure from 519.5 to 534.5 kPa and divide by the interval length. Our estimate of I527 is 1.96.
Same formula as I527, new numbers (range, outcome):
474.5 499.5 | 1.37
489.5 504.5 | 1.19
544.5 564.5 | 2.09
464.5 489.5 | 1.82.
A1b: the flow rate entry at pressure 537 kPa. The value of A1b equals 2.032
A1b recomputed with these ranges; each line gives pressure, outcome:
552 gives 2.142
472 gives 2.072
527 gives 1.98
